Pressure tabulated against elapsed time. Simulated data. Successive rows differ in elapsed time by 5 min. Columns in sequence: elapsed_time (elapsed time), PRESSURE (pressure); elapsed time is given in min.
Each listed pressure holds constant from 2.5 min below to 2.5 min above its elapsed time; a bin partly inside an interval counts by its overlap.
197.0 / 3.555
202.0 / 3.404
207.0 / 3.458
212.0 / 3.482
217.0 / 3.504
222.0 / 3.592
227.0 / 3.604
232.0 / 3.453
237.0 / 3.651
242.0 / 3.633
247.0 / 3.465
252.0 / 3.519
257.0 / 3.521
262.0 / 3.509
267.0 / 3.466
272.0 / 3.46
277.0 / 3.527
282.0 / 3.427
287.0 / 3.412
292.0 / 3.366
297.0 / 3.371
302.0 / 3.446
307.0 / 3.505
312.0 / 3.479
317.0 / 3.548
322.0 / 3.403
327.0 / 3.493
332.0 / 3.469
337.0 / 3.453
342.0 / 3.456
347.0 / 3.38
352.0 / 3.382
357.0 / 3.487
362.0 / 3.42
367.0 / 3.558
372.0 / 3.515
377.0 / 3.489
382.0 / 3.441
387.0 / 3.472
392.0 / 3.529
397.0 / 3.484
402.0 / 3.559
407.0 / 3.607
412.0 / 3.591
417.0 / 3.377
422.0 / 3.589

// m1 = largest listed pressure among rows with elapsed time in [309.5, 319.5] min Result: 3.548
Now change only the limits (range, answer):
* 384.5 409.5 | 3.607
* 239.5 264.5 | 3.633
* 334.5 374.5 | 3.558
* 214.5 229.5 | 3.604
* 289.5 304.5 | 3.446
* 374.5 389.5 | 3.489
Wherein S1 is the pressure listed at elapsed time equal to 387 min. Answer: 3.472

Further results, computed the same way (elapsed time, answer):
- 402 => 3.559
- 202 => 3.404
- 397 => 3.484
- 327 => 3.493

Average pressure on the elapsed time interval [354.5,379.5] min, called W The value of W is 3.49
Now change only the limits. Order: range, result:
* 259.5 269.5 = 3.49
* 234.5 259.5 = 3.56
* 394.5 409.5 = 3.55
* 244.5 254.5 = 3.49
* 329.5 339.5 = 3.46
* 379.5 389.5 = 3.46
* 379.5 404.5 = 3.5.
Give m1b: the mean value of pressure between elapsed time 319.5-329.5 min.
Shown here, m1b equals 3.45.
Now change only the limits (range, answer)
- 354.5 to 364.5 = 3.45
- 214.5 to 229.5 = 3.57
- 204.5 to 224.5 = 3.51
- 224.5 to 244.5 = 3.59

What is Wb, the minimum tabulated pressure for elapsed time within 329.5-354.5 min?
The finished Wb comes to 3.38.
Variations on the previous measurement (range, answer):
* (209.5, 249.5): 3.453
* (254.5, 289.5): 3.412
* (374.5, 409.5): 3.441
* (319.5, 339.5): 3.403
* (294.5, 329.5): 3.371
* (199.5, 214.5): 3.404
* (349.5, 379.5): 3.382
